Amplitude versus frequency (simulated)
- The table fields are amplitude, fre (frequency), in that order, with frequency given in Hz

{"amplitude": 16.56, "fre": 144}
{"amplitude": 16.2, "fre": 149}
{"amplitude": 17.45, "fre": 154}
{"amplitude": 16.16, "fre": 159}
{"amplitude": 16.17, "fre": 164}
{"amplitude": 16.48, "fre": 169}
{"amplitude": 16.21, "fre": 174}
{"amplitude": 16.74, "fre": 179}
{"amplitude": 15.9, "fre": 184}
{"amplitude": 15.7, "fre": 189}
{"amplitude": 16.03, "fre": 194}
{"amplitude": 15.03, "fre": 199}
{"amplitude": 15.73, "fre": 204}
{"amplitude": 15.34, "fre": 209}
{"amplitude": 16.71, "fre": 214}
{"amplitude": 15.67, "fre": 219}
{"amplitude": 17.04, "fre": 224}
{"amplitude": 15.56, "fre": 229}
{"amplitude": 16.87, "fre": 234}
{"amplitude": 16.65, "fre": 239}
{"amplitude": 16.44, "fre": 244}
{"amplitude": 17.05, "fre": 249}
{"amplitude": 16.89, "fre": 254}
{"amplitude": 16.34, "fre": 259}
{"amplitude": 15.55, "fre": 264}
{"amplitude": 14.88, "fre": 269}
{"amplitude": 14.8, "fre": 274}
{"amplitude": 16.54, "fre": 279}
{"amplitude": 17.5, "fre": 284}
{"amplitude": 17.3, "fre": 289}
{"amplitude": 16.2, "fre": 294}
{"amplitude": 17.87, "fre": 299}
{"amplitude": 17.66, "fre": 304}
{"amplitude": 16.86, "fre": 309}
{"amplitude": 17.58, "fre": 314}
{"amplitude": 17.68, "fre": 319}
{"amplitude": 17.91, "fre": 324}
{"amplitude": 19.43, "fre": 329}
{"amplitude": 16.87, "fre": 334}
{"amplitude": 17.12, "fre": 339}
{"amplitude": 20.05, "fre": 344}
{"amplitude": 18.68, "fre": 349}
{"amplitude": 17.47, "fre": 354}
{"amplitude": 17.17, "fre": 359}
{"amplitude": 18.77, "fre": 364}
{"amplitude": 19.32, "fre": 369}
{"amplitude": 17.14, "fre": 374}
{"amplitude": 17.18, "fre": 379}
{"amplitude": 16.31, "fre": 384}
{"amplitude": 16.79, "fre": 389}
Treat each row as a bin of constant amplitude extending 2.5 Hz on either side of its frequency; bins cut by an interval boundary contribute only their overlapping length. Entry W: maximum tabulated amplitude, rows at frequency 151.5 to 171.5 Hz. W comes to 17.45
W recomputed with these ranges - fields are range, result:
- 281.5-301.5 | 17.87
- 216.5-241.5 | 17.04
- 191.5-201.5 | 16.03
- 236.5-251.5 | 17.05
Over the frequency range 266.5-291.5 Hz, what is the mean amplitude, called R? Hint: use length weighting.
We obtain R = 16.2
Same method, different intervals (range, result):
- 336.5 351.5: 18.6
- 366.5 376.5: 18.2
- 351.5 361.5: 17.3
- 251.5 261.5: 16.6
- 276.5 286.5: 17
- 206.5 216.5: 16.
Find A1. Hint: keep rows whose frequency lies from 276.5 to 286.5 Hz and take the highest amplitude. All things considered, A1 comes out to 17.5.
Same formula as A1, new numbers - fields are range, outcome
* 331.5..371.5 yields 20.05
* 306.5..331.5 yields 19.43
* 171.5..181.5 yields 16.74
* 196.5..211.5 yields 15.73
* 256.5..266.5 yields 16.34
